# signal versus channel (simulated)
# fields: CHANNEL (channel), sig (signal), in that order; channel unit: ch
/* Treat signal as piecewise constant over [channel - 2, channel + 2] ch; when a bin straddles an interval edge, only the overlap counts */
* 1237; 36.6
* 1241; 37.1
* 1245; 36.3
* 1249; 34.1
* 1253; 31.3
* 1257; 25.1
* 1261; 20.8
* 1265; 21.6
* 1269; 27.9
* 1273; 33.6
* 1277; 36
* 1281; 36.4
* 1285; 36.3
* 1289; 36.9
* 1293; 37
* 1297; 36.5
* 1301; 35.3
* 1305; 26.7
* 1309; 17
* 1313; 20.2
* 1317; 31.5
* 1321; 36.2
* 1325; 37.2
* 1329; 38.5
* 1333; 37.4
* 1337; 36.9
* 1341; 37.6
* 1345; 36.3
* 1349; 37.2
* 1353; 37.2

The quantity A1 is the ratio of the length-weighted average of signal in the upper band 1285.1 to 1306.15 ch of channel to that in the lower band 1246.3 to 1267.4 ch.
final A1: 1.3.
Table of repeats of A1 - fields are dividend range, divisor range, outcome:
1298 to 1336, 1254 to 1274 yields 1.22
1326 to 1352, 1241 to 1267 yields 1.29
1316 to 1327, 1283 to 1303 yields 0.97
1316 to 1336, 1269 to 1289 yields 1.04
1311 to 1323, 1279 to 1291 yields 0.80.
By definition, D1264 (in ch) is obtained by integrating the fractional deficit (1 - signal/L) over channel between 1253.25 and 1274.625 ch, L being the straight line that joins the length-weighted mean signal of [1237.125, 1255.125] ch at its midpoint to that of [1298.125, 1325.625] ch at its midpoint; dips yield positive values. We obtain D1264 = 4.6 ch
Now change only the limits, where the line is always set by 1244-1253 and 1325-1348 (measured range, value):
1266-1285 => 1.1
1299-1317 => 5.3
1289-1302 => -0.2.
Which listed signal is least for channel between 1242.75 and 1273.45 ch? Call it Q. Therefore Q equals 20.8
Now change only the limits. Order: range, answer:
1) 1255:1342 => 17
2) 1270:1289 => 33.6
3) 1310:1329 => 20.2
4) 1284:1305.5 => 26.7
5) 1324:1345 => 36.3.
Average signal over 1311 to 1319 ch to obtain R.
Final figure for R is 25.9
